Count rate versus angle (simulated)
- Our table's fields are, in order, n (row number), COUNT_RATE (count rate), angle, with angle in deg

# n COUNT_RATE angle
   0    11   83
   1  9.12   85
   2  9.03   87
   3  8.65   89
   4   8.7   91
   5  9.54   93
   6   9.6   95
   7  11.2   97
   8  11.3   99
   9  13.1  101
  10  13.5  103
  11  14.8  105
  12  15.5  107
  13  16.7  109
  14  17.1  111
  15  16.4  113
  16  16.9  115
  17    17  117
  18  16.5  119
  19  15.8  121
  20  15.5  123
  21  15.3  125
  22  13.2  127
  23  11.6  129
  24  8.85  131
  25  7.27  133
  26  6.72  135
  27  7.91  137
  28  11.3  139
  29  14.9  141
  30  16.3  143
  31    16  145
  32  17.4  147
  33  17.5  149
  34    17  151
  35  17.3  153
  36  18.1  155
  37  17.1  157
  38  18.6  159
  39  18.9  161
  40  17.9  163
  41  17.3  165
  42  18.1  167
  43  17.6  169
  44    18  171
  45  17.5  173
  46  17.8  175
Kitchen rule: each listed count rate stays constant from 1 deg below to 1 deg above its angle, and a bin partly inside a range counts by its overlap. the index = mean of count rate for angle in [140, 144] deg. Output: 15.6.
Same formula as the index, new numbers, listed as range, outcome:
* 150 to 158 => 17.4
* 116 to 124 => 16.2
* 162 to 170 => 17.7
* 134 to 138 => 7.31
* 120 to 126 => 15.5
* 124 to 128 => 14.2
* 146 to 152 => 17.3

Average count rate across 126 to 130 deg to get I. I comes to 12.4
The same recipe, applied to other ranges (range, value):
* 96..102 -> 11.9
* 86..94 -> 8.98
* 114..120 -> 16.8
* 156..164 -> 18.1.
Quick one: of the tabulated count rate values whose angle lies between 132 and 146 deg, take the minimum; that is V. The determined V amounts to 6.72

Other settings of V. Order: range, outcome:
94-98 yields 9.6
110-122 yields 15.8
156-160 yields 17.1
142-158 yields 16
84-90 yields 8.65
